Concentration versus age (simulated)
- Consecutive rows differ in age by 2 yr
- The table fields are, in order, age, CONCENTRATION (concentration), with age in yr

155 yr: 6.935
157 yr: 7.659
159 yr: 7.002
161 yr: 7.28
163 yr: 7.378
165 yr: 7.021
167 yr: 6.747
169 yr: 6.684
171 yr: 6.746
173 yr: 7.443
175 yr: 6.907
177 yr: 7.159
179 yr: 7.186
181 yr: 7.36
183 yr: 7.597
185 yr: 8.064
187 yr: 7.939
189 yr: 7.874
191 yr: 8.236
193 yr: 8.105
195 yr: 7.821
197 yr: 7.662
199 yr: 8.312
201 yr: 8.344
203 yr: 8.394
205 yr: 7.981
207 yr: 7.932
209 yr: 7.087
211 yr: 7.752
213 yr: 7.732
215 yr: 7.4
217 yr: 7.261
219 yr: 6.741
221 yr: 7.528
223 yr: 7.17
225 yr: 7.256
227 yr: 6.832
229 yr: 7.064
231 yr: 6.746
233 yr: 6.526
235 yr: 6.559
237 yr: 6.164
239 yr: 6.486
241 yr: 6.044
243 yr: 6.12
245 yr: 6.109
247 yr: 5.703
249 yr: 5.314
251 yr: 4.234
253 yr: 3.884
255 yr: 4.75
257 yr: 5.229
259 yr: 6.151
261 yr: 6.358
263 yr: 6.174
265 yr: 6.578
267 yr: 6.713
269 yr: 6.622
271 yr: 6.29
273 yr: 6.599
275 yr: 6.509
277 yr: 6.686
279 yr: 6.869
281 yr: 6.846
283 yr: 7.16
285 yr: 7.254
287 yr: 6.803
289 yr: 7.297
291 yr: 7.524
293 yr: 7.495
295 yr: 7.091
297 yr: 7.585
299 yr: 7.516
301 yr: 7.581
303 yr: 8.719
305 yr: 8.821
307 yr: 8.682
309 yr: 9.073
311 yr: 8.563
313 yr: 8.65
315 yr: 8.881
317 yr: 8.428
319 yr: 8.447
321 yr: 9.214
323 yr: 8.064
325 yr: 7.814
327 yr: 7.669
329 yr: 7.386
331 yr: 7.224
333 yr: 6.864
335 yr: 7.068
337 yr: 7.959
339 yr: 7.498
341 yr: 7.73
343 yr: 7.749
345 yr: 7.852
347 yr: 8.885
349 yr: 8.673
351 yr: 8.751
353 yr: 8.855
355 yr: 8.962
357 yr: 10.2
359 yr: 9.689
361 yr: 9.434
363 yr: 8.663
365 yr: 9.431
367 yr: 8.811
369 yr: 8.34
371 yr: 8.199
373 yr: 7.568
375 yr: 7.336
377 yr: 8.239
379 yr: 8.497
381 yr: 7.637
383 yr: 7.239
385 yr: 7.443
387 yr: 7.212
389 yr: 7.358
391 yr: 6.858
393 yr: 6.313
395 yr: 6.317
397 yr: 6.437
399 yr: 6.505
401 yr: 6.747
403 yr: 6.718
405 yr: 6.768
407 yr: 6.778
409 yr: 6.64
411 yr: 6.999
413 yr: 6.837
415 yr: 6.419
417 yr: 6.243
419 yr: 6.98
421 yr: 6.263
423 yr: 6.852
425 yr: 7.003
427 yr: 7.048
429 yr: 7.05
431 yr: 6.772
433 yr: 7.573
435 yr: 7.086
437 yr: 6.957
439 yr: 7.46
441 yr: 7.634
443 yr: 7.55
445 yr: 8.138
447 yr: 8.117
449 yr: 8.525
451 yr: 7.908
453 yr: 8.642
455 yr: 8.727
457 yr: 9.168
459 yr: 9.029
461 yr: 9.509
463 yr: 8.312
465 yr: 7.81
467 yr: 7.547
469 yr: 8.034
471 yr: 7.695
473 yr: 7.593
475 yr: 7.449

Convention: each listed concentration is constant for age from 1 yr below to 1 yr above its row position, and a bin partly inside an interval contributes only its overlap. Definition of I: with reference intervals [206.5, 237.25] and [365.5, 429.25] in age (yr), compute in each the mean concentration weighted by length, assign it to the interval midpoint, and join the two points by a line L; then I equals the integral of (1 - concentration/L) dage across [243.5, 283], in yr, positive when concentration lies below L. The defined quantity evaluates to 6.2 yr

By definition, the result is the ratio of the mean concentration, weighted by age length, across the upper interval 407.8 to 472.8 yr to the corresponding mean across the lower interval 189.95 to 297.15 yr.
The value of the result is 1.1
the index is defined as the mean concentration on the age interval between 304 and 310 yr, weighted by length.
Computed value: 8.86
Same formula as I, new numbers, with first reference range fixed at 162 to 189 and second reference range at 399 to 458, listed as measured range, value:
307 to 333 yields -3.45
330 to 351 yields -1.50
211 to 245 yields 1.95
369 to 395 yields -0.71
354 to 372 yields -4.45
